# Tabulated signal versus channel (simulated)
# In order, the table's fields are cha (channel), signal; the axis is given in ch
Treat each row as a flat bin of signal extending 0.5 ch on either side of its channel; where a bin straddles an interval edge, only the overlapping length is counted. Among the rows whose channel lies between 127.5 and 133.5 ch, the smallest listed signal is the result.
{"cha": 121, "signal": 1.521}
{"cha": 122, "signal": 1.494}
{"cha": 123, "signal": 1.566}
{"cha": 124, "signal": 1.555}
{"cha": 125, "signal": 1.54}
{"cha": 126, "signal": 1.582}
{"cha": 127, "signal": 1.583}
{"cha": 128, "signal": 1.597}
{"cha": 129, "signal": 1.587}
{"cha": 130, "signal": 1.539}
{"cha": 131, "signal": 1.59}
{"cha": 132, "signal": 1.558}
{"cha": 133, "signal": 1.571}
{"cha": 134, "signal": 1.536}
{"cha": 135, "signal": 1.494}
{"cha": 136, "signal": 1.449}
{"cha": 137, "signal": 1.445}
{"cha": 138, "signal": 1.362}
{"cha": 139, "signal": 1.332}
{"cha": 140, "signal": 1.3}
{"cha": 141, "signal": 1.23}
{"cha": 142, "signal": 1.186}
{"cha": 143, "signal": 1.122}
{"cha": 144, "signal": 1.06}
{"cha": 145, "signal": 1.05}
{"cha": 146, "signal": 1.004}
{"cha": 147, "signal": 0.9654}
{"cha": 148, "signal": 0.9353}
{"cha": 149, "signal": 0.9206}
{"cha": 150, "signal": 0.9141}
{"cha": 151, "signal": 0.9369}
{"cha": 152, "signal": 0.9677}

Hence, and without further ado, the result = 1.539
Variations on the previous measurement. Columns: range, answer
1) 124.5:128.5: 1.54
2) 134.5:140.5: 1.3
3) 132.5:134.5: 1.536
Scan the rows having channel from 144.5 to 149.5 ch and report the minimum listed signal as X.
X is 0.9206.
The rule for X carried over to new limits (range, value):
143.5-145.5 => 1.05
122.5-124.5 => 1.555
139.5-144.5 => 1.06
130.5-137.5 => 1.445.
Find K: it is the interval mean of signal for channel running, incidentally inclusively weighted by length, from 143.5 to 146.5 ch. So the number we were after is 1.04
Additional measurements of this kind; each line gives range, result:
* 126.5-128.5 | 1.59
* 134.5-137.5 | 1.46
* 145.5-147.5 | 0.985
